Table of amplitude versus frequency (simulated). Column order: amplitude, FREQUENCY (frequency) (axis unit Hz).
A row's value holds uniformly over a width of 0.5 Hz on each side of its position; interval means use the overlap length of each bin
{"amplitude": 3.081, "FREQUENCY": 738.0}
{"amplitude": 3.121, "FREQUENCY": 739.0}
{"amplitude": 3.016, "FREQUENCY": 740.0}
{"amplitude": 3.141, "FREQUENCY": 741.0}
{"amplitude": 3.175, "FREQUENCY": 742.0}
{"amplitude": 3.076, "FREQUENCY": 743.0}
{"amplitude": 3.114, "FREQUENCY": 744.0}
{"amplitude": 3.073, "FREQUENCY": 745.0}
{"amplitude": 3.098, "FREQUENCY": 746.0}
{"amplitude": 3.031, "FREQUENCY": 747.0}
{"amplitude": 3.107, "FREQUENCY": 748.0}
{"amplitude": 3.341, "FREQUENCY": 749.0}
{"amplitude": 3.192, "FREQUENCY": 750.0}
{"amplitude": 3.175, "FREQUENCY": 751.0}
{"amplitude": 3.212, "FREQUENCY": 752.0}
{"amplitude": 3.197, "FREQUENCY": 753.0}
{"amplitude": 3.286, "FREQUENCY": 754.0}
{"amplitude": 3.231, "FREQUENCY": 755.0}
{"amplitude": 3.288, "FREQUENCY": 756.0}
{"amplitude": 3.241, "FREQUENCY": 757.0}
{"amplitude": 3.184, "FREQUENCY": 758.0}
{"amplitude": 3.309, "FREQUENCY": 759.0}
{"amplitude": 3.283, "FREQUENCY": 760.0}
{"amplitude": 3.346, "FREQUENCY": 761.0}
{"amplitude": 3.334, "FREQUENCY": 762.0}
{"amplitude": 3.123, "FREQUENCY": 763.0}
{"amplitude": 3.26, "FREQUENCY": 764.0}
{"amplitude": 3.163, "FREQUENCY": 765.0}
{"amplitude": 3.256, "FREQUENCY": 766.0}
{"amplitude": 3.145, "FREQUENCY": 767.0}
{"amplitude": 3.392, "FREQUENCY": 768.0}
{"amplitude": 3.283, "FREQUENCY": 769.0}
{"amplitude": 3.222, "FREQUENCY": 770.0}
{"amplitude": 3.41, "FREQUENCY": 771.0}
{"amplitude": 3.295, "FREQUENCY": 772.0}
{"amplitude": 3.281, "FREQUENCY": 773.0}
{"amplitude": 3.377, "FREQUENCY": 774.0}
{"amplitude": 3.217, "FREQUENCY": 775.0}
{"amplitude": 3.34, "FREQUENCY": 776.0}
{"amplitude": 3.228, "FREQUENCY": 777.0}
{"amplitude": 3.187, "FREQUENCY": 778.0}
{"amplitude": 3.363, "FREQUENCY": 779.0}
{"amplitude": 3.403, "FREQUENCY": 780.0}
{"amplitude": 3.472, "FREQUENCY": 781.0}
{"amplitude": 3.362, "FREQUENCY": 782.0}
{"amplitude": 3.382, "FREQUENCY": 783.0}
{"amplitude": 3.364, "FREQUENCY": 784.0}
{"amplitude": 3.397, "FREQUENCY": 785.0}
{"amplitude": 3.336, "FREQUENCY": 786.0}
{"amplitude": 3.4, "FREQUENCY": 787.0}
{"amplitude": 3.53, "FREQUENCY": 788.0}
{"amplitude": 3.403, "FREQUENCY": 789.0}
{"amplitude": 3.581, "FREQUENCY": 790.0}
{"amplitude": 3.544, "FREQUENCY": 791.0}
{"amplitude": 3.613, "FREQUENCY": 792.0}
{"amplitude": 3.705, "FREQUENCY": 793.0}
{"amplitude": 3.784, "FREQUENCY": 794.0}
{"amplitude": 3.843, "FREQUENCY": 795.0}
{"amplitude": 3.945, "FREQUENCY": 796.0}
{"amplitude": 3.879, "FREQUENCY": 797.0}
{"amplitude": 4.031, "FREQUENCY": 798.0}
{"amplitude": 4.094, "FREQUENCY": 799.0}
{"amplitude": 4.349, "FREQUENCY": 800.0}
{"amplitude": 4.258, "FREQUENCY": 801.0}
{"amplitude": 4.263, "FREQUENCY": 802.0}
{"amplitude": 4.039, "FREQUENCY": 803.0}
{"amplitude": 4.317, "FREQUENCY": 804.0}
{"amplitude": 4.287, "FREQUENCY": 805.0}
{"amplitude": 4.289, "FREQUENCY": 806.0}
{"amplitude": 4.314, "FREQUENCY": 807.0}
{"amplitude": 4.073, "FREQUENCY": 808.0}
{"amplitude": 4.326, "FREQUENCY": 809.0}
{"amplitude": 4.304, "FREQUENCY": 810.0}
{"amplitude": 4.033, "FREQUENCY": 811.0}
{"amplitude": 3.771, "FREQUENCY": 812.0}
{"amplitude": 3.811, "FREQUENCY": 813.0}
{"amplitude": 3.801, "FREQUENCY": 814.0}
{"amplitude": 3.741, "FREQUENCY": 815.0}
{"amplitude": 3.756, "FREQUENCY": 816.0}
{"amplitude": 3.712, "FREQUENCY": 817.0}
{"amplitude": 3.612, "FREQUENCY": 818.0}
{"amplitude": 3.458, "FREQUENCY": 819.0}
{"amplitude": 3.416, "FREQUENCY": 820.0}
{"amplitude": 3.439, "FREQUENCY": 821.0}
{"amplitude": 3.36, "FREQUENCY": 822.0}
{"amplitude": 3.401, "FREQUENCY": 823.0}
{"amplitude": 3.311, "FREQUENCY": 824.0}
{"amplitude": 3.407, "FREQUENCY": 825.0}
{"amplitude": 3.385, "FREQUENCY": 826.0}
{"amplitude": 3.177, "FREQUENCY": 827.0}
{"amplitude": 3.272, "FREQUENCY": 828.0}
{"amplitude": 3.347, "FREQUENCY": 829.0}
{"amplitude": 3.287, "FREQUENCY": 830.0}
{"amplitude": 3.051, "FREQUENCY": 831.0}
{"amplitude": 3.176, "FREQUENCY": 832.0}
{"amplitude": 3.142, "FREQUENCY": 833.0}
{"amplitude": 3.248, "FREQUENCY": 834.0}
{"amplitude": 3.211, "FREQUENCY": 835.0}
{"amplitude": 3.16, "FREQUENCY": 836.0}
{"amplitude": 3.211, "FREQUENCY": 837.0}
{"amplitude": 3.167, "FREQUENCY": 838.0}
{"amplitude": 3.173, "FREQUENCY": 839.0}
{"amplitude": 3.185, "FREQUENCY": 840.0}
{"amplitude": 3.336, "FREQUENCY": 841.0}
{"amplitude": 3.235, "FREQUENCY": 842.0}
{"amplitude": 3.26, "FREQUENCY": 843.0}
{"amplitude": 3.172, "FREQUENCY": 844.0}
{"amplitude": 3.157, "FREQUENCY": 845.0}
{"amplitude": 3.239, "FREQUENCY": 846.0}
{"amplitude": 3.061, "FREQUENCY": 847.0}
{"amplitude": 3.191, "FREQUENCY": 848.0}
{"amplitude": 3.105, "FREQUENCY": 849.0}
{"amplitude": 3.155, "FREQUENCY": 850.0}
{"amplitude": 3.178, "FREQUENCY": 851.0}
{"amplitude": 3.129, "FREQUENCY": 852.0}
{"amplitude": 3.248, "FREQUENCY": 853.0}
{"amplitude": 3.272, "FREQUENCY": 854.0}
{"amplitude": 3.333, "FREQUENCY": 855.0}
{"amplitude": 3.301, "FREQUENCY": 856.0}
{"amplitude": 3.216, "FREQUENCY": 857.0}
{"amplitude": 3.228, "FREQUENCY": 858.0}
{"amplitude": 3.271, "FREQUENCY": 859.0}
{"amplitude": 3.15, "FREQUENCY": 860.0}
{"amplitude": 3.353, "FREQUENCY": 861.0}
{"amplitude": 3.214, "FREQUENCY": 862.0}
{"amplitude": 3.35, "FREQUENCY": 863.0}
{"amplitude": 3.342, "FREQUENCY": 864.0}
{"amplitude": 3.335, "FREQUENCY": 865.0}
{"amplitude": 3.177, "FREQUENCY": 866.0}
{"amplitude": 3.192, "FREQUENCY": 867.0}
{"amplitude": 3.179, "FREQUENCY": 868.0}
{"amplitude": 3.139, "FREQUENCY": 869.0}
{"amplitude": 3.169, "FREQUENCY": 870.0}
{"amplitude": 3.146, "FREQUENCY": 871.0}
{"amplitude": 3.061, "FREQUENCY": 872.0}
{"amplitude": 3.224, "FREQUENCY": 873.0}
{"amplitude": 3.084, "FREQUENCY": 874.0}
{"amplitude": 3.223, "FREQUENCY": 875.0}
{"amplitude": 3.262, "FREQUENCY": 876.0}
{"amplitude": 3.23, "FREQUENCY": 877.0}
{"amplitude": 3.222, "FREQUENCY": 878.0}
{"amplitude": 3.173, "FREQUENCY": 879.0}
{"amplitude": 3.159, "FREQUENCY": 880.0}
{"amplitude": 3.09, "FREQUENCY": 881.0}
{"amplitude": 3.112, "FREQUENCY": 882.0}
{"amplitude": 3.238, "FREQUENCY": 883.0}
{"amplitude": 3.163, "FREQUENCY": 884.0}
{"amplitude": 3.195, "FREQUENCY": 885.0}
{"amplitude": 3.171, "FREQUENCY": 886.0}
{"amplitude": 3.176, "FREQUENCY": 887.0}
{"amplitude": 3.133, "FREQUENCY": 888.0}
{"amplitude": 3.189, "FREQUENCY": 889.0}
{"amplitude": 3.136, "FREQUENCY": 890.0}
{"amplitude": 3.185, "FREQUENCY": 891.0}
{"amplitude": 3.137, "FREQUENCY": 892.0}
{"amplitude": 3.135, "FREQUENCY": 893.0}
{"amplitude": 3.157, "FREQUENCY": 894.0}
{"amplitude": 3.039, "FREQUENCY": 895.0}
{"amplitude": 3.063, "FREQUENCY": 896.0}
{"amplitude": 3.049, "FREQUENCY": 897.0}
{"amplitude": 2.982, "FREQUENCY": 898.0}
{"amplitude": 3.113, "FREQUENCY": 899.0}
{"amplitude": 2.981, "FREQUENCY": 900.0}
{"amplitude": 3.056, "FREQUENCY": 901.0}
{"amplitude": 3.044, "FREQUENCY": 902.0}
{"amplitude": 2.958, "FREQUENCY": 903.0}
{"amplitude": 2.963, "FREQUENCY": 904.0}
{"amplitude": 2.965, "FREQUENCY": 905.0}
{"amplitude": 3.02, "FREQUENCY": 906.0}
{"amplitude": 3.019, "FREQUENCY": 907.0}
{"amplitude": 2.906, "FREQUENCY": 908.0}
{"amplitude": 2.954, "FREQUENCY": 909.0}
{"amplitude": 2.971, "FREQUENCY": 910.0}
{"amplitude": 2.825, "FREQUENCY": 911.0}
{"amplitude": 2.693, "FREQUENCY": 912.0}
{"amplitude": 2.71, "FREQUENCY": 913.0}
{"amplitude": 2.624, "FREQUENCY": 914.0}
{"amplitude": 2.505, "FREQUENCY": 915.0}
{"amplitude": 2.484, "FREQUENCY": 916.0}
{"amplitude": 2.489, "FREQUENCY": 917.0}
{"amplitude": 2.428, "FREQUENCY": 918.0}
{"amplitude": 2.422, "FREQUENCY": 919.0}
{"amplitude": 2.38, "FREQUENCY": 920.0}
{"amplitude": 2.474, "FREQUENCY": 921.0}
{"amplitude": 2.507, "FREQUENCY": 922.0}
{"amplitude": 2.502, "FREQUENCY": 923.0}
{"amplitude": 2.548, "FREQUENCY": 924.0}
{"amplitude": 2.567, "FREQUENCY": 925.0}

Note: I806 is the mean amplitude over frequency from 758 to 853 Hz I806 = 3.49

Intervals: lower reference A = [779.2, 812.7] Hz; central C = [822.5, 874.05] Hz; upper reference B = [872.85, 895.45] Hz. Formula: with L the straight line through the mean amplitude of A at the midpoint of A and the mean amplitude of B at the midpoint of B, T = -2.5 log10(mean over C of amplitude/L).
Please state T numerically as 0.07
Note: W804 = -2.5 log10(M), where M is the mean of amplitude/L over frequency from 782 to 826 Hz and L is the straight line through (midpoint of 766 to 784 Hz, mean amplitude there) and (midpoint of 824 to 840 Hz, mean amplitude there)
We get -0.16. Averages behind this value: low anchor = 3.31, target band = 3.77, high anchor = 3.23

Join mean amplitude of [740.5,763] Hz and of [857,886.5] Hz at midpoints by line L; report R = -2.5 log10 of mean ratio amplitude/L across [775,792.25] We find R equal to -0.06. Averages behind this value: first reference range 3.2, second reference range 3.2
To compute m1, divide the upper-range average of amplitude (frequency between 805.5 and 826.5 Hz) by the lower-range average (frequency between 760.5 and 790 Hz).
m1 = 1.1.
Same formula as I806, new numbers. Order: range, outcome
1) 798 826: 3.88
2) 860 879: 3.21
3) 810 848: 3.38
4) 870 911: 3.1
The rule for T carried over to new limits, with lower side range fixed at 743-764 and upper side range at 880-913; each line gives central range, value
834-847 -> -0.03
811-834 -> -0.11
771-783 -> -0.05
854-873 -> -0.05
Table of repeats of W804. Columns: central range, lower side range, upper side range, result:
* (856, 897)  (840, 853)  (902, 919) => -0.07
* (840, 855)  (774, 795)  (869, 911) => 0.01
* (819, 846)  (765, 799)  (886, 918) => 0.00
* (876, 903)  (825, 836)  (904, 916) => -0.07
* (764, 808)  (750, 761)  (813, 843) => -0.10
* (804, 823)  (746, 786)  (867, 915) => -0.21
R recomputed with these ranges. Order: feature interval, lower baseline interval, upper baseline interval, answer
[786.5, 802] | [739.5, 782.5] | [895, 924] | -0.21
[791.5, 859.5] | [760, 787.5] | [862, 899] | -0.10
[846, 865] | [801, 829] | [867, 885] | 0.05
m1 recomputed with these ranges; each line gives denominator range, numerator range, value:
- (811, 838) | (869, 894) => 0.93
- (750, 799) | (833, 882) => 0.94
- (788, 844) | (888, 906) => 0.84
